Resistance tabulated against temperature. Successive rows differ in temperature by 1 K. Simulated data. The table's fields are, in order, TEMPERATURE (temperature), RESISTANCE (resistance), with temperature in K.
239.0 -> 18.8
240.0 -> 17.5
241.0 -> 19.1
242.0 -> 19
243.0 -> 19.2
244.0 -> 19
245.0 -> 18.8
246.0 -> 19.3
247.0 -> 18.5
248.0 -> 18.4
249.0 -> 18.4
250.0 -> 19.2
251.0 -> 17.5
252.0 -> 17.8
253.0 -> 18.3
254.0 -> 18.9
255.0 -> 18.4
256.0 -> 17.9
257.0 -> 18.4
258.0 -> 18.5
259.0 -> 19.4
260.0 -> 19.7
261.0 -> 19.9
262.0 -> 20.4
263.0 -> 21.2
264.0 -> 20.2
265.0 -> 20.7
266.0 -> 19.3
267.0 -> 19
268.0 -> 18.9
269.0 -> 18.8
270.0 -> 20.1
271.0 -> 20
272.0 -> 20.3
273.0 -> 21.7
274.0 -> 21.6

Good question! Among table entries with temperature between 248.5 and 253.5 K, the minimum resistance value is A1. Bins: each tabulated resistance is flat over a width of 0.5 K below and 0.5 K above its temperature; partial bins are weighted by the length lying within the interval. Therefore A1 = 17.5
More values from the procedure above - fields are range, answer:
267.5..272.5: 18.8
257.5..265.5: 18.5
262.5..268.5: 18.9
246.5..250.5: 18.4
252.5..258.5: 17.9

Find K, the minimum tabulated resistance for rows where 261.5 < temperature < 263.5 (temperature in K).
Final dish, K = 20.4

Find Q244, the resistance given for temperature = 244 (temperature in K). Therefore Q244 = 19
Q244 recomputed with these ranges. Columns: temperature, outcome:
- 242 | 19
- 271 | 20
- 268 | 18.9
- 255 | 18.4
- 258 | 18.5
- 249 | 18.4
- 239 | 18.8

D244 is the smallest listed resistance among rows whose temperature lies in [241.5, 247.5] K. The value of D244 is 18.5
